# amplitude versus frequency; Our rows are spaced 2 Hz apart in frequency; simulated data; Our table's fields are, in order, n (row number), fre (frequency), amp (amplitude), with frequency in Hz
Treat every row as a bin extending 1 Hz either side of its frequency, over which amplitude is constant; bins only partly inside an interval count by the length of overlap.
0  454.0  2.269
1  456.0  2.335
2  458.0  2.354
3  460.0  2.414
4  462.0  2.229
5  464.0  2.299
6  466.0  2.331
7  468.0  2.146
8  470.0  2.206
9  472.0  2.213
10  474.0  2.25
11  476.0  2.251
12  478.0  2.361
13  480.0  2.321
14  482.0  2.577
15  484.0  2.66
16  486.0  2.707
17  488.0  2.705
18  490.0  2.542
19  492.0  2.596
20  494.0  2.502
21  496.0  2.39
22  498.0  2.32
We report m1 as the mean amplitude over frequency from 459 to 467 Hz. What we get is 2.32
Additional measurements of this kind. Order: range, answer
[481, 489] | 2.66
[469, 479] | 2.26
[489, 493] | 2.57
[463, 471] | 2.25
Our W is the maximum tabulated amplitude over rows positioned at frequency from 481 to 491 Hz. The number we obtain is 2.707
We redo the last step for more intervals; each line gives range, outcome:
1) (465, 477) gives 2.331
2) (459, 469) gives 2.414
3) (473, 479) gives 2.361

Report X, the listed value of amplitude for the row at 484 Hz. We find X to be 2.66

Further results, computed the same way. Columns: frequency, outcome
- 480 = 2.321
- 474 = 2.25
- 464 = 2.299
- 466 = 2.331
